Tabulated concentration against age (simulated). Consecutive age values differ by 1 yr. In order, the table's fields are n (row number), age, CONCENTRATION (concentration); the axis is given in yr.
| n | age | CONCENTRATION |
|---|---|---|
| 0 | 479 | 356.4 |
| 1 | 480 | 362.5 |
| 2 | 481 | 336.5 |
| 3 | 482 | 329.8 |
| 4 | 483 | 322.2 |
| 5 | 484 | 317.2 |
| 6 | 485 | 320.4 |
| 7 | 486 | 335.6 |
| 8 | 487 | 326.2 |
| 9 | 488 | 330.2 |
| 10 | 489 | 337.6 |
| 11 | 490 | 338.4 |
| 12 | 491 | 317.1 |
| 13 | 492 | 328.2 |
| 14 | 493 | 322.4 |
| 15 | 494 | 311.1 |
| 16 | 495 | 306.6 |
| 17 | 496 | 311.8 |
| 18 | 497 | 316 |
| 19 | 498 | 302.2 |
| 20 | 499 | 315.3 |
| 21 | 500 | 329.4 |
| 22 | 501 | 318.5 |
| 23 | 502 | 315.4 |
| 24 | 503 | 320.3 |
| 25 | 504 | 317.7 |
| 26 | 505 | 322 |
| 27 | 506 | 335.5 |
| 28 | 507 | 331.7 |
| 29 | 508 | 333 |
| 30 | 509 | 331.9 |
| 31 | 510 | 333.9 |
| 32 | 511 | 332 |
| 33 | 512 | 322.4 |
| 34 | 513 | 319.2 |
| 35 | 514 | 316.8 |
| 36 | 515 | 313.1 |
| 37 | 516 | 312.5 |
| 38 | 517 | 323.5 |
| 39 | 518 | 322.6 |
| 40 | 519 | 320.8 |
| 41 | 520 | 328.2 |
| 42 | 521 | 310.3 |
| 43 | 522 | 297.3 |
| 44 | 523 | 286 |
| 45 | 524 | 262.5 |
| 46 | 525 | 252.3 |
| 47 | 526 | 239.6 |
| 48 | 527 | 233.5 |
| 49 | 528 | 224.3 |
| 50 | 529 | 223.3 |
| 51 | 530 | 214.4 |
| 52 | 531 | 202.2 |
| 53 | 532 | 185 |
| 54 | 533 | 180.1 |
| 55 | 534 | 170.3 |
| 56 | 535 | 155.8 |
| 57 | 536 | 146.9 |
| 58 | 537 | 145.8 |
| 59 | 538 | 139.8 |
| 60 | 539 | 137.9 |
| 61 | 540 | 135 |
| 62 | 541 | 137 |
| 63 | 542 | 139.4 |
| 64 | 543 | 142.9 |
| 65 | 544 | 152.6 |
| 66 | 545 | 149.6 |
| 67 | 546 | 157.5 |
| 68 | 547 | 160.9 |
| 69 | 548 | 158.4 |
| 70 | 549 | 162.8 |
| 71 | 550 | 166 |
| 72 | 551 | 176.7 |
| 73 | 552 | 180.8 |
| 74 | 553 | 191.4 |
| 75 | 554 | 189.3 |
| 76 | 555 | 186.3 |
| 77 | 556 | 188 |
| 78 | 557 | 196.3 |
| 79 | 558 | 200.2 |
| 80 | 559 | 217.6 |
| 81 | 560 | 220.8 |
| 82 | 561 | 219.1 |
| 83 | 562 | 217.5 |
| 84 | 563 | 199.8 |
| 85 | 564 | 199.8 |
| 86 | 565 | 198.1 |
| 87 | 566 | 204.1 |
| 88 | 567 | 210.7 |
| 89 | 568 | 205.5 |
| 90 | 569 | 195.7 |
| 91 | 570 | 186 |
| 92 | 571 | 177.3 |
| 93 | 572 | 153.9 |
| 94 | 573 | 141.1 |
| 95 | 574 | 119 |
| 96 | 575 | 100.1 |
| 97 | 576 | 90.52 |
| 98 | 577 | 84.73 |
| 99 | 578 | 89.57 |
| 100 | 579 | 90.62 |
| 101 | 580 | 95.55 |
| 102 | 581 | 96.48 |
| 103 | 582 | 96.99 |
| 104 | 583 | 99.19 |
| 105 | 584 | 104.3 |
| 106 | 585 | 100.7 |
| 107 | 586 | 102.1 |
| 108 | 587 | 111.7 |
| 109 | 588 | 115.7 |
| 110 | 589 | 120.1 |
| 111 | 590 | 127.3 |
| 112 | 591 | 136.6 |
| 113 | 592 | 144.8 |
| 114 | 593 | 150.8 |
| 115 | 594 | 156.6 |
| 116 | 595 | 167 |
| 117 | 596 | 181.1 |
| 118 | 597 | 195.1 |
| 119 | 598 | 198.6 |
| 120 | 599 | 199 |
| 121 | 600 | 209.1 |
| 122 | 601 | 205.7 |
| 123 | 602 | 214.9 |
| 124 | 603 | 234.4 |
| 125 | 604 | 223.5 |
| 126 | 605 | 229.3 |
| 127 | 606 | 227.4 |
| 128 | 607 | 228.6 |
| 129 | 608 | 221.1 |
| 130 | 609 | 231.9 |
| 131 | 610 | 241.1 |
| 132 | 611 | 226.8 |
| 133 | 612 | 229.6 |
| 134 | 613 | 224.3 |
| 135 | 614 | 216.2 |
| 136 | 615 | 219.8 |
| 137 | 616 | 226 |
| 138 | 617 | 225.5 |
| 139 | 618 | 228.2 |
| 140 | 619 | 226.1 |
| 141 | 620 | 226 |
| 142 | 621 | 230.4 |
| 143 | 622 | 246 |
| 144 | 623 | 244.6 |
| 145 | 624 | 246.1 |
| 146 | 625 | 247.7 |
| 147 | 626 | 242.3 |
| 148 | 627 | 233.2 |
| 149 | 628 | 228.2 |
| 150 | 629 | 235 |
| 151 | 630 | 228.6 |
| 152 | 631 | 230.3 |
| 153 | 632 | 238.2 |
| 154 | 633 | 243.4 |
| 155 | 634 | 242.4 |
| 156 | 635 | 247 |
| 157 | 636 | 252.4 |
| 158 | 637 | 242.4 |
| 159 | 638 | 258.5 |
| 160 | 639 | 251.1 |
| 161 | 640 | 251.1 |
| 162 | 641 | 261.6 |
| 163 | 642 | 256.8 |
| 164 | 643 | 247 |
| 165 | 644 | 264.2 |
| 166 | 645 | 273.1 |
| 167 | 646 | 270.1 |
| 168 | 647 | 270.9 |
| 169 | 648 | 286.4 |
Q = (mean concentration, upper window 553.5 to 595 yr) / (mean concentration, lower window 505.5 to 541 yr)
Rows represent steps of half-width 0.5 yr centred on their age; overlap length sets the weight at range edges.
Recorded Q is 0.60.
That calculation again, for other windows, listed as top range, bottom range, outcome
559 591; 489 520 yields 0.45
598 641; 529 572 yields 1.30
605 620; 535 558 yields 1.40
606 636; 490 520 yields 0.73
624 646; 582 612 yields 1.41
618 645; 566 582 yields 1.78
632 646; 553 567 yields 1.25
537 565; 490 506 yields 0.55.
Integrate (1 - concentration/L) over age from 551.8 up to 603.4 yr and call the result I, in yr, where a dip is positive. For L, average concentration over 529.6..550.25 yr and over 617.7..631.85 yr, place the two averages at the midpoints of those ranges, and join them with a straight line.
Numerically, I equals 7.87 yr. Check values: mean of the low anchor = 159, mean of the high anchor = 235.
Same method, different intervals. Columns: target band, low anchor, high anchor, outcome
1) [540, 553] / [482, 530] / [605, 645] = 5.8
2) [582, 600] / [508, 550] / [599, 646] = 7.0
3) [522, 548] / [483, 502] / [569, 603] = 6.1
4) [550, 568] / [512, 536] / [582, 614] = 1.8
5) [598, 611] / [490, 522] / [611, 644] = 1.7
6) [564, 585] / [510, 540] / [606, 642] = 9.1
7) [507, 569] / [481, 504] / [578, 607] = 6.5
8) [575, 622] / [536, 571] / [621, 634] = 9.4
